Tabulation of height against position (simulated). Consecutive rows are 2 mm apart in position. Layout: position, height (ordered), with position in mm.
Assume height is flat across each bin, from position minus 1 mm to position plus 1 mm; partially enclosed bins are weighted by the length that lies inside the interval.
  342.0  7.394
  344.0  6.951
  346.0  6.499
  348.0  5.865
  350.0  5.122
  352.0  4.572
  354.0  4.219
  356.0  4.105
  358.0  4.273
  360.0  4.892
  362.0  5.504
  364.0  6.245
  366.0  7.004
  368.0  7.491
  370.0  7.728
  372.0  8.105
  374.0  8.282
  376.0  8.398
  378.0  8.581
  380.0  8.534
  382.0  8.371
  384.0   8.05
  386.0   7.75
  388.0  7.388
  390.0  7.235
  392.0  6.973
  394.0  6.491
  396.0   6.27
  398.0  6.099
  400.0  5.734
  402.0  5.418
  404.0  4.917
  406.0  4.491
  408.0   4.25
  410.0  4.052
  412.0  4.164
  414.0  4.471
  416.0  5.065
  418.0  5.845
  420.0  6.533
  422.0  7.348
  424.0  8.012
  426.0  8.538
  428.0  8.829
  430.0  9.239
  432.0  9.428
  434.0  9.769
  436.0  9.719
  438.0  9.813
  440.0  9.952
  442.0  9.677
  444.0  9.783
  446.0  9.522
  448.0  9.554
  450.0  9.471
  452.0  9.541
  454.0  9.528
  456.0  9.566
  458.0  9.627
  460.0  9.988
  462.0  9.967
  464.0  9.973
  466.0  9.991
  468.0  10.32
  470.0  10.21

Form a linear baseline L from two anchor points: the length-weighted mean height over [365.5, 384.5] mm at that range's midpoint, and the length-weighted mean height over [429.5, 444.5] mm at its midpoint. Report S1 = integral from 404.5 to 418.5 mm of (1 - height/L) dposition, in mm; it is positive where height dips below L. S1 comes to 6.9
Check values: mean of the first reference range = 8.08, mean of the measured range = 4.59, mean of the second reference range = 9.68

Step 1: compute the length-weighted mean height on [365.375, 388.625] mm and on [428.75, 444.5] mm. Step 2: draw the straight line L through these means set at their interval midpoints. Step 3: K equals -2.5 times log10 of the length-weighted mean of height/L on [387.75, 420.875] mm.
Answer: 0.49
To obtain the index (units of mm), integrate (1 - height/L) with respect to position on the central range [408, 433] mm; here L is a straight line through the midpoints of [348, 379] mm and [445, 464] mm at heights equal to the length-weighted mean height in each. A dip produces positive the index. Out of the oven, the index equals 5.24 mm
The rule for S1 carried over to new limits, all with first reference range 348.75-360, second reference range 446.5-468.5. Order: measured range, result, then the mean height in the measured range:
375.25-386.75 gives -4.7 mm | 8.29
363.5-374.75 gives -4.7 mm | 7.51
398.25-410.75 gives 3.8 mm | 4.9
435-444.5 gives -1.0 mm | 9.79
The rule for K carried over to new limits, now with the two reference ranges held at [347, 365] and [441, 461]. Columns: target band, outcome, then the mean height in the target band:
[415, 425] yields 0.23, 6.56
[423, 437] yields -0.06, 9.08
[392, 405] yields 0.19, 5.91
